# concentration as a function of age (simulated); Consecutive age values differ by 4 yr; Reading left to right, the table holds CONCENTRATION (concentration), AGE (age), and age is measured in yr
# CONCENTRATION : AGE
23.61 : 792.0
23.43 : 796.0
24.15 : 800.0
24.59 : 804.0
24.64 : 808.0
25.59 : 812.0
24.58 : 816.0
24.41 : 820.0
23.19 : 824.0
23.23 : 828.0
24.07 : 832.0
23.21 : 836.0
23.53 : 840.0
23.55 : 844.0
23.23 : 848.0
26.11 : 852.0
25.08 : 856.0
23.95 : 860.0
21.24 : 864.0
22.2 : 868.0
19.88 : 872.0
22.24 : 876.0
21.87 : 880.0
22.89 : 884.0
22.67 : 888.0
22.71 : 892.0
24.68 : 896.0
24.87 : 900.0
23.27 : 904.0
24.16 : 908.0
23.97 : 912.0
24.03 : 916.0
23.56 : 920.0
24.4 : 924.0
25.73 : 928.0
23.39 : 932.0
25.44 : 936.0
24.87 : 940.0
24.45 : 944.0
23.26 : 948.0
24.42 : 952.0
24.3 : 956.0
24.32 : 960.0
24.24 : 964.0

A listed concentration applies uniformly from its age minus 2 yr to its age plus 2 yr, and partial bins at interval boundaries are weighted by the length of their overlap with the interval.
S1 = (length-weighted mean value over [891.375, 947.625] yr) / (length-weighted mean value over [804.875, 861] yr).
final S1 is 1.00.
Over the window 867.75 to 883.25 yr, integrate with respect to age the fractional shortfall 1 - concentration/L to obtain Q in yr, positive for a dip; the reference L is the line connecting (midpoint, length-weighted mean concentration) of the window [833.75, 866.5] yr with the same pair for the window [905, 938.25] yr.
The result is 1.5 yr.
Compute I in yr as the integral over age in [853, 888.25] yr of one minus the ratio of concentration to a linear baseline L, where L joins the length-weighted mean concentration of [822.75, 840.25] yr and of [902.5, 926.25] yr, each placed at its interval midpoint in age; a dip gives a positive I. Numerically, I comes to 1.7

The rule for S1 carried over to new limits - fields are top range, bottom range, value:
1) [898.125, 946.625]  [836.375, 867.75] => 1.03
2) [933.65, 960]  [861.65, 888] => 1.12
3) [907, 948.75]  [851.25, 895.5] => 1.07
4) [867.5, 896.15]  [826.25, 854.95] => 0.93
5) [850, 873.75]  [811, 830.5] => 0.96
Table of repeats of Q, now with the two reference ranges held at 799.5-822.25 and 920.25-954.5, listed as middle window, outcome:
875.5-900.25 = 1.5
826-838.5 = 0.6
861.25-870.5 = 1.0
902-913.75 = 0.3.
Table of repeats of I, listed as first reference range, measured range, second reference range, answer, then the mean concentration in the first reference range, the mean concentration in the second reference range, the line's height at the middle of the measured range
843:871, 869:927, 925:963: 1.7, 23.5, 24.5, 23.9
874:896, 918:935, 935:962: -0.4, 22.7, 24.4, 23.8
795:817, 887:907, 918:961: 0.6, 24.5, 24.4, 24.4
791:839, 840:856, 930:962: -0.1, 24.1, 24.3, 24.1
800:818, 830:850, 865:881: -0.3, 24.8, 21.5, 23.2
